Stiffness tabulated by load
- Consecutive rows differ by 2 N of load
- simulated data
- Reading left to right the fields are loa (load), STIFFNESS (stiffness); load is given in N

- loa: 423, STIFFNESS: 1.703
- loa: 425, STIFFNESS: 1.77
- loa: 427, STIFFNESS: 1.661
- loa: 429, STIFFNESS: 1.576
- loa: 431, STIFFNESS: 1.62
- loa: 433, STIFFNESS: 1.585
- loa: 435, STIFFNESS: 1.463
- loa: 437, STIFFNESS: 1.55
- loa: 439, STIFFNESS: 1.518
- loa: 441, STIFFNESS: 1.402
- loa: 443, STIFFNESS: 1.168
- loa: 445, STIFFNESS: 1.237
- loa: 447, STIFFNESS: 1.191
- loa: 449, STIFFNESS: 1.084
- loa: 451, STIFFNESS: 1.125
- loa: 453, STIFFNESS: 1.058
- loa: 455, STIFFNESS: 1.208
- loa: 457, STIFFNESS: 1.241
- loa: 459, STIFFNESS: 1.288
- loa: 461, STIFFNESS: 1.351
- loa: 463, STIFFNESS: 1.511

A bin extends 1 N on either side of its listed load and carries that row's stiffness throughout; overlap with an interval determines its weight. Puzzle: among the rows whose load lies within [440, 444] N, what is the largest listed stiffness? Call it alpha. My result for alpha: 1.402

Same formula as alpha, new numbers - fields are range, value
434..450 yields 1.55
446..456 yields 1.208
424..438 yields 1.77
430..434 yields 1.62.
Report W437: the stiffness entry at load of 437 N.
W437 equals 1.55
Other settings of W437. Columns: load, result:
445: 1.237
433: 1.585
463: 1.511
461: 1.351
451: 1.125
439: 1.518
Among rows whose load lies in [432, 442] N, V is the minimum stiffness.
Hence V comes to 1.402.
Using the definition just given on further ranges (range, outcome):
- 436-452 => 1.084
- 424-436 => 1.463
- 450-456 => 1.058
